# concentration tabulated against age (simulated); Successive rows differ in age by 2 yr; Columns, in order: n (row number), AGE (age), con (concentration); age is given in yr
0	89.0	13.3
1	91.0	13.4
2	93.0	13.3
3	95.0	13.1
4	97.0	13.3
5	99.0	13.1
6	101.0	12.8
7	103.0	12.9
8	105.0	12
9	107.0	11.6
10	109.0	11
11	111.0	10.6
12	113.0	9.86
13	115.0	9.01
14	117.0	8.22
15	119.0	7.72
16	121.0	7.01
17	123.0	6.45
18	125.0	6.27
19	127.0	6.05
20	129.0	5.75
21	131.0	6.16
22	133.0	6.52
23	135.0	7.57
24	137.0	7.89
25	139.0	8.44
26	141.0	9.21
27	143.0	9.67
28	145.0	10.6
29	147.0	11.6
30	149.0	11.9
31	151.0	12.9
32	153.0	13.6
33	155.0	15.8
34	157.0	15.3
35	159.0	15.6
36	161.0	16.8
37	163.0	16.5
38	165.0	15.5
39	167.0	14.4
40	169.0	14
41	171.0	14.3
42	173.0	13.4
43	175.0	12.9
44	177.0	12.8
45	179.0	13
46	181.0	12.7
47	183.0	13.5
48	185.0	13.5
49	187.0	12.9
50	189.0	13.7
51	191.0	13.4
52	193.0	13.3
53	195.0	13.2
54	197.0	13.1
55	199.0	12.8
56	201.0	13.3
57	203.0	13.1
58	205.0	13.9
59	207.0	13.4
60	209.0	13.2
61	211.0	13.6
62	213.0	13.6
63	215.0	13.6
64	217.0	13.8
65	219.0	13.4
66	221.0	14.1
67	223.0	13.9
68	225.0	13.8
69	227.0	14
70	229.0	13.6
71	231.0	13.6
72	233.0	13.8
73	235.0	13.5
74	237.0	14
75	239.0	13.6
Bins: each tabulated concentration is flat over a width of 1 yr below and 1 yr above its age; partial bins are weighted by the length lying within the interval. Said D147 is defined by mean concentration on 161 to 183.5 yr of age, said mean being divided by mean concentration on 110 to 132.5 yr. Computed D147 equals 1.87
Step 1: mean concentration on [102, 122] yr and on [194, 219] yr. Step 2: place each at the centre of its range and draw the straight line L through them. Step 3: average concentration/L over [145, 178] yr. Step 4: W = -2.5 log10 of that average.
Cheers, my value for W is -0.20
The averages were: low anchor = 9.99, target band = 14.1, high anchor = 13.4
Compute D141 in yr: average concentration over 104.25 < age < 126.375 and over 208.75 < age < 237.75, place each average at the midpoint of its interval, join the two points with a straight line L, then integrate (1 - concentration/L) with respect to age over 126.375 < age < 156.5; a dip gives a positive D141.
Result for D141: 1.5 yr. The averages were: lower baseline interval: 8.98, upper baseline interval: 13.7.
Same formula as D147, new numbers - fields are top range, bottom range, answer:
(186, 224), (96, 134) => 1.45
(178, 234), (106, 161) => 1.37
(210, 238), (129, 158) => 1.33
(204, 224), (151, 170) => 0.90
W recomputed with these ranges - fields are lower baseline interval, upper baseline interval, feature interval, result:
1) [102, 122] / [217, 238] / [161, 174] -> -0.250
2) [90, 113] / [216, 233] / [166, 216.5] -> 0.000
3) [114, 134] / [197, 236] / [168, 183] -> -0.247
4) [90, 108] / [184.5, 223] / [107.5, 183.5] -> 0.186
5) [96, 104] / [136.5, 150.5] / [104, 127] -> 0.325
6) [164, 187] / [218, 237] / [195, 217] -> 0.026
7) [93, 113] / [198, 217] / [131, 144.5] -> 0.473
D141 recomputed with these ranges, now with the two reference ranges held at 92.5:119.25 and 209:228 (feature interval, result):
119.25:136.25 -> 7.6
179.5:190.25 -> -0.2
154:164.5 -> -2.9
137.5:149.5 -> 2.1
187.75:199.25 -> -0.1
